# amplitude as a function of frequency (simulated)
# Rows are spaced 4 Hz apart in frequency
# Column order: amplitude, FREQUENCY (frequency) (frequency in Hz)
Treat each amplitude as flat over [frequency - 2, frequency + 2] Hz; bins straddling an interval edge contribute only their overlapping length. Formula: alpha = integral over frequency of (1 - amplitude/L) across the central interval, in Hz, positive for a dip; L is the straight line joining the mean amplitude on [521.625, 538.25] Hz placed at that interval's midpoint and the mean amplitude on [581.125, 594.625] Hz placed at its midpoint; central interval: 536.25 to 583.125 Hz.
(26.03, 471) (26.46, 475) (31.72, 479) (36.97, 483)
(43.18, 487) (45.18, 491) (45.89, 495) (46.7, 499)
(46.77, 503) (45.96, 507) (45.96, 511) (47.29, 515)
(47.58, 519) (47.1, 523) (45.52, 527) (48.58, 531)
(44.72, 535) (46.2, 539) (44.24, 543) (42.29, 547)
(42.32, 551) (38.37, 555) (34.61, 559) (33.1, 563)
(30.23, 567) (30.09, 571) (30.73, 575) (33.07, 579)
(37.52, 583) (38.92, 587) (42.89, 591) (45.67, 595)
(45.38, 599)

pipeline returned 7.03 Hz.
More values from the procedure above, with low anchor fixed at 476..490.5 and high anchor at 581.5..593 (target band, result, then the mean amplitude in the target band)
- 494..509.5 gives -3.50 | 46.3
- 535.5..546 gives -1.66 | 44.9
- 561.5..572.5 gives 2.31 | 31.1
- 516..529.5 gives -3.01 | 46.8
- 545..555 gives -0.65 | 41.5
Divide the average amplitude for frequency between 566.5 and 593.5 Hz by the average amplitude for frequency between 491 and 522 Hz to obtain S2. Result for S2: 0.76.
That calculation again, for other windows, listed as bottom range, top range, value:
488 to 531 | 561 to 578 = 0.67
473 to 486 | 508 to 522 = 1.44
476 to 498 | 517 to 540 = 1.16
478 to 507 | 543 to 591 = 0.84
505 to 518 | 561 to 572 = 0.67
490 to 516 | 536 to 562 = 0.89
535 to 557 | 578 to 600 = 0.95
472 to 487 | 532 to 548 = 1.36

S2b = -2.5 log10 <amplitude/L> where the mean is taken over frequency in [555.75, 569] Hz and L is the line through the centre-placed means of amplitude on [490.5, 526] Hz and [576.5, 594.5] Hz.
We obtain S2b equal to 0.23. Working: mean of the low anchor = 46.5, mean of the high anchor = 38.5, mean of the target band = 33.2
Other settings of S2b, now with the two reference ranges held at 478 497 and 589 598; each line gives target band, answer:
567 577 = 0.40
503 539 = -0.11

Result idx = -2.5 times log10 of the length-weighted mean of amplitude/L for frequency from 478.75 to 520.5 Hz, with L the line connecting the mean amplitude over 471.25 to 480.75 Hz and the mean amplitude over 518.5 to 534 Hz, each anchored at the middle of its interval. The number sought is -0.20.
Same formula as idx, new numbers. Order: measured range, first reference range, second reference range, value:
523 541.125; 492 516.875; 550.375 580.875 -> -0.142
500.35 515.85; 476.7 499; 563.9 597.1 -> -0.166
